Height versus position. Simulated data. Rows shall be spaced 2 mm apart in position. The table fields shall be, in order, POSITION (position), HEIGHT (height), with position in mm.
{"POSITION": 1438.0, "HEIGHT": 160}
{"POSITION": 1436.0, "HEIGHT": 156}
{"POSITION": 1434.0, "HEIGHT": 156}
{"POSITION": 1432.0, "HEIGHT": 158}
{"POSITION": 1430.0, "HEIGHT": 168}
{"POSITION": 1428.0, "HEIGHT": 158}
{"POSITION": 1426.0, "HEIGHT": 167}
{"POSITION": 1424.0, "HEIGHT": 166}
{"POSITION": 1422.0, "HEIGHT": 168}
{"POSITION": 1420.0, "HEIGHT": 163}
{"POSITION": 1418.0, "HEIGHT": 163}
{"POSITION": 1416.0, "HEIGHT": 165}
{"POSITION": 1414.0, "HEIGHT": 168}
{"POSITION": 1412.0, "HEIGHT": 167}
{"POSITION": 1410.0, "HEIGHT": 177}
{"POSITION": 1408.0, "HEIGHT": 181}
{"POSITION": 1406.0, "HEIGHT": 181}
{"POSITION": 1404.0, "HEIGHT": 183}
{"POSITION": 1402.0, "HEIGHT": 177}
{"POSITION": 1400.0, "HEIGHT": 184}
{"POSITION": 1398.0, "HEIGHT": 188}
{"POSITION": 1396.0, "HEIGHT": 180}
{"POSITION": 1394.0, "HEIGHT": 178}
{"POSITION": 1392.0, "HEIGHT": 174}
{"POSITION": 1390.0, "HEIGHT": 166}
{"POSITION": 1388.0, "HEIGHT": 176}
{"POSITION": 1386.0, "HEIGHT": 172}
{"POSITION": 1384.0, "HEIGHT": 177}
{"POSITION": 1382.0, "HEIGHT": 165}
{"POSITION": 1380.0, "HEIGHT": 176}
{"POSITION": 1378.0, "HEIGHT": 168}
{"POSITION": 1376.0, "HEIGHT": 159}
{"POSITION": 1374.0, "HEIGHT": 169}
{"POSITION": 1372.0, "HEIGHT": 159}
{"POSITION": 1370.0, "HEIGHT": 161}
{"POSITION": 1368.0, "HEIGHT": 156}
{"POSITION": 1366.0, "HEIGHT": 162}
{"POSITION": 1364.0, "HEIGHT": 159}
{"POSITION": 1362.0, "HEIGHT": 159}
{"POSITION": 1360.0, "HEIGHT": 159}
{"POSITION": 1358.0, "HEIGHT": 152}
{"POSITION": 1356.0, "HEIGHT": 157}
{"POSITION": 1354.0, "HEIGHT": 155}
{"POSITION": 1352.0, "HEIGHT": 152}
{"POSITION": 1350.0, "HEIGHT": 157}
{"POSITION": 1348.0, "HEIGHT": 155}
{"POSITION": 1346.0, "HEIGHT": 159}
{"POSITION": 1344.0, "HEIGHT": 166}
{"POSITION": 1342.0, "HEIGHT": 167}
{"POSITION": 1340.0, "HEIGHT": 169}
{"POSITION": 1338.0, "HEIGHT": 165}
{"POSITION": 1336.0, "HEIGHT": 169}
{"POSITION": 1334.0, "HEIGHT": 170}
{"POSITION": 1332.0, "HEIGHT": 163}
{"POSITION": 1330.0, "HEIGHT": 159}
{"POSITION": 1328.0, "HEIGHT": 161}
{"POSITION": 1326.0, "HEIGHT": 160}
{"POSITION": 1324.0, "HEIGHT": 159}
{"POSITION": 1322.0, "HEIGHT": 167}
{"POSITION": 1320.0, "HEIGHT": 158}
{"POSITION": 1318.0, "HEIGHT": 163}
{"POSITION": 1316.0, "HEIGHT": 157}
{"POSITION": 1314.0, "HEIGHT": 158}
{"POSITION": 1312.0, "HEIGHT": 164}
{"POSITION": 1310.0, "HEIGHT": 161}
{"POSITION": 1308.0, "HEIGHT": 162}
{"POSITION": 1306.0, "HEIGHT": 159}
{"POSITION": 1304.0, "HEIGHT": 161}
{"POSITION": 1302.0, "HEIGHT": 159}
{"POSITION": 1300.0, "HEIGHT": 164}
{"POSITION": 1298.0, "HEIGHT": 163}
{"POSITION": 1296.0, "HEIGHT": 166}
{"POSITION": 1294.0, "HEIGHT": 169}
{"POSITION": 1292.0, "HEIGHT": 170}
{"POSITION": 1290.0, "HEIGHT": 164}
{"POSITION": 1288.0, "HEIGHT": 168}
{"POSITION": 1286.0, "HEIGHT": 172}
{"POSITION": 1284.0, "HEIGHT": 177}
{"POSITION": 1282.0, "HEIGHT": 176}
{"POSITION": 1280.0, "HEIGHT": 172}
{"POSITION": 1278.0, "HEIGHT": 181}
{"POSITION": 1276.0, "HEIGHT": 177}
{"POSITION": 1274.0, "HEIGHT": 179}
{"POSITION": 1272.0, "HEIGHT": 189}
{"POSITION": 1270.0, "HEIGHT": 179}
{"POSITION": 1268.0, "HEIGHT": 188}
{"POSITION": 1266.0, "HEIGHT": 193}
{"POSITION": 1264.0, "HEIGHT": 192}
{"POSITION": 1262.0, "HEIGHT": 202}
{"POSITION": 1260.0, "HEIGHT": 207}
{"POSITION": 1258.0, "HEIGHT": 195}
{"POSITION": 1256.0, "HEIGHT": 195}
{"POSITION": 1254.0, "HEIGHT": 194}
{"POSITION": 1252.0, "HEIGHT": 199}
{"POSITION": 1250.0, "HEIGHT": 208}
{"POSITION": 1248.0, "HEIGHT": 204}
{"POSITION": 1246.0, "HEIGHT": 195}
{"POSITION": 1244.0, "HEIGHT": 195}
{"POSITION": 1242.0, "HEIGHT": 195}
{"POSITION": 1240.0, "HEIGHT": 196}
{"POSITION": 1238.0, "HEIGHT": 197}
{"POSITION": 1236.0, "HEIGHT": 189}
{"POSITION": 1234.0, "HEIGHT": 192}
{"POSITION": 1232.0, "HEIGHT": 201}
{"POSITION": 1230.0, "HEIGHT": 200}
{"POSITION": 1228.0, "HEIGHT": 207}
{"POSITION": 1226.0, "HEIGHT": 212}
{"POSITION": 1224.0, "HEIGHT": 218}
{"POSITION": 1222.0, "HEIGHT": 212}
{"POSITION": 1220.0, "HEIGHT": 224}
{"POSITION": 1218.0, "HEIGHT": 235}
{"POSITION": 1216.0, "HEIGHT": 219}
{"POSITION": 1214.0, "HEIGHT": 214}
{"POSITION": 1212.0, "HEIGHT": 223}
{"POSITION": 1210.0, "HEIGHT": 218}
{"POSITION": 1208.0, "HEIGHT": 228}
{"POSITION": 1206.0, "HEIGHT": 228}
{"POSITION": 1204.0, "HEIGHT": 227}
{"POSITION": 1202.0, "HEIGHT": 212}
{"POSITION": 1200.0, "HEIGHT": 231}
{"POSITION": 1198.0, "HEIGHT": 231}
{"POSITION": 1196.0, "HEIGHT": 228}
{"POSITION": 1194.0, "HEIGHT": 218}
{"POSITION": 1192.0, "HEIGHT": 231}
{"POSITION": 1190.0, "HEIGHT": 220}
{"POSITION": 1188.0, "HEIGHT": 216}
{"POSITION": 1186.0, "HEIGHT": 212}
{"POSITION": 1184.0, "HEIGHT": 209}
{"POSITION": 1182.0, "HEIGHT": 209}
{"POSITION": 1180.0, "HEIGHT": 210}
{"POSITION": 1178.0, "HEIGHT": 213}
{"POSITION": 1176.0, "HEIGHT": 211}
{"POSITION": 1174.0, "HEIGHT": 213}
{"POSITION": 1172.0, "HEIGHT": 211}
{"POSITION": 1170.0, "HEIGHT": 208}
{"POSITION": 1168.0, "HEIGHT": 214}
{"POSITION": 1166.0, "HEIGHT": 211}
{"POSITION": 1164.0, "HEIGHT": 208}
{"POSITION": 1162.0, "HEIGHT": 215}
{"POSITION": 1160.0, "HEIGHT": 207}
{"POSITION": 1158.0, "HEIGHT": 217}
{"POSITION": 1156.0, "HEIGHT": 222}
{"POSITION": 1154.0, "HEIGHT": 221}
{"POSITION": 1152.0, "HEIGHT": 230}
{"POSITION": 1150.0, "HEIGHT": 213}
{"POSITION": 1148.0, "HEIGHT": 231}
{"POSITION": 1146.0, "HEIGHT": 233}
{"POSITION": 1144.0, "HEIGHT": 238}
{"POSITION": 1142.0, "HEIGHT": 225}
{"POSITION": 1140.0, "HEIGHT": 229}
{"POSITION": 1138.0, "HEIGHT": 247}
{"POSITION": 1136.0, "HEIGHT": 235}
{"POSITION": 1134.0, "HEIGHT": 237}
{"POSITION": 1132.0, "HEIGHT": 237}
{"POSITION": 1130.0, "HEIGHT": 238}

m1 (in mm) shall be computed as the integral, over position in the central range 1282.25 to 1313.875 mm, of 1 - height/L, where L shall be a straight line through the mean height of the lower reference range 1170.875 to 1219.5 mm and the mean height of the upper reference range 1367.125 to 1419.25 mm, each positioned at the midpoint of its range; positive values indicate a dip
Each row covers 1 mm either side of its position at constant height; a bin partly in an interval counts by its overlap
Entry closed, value 4.8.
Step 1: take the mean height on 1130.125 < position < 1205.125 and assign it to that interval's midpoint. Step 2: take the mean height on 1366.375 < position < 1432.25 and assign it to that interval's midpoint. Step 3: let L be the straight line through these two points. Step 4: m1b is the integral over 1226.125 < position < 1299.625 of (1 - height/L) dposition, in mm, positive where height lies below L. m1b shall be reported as 4.8 mm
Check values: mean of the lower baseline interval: 221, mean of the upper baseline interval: 170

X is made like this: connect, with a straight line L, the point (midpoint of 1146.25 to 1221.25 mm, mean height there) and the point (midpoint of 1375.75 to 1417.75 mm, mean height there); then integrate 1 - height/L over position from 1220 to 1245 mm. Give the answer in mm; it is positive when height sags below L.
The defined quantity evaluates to 0.8 mm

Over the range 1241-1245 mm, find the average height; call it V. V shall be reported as 195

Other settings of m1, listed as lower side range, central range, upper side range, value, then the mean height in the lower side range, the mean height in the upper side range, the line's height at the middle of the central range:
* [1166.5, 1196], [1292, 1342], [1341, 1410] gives 5.1 mm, 214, 167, 182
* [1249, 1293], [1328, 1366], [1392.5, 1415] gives 4.3 mm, 185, 178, 181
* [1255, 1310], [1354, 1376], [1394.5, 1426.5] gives 2.0 mm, 177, 174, 175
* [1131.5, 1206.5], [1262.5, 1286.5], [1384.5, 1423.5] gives 2.2 mm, 221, 174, 200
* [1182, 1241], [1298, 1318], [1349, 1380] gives 2.1 mm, 215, 159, 180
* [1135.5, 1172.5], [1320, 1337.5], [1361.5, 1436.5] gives 2.0 mm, 222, 169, 184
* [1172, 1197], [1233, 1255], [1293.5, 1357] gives -0.5 mm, 216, 162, 193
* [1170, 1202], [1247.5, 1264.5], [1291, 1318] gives -1.4 mm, 217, 163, 185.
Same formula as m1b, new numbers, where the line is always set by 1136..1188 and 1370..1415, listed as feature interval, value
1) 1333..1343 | 0.9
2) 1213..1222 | -0.6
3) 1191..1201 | -0.7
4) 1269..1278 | 0.7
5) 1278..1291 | 1.5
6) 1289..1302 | 1.8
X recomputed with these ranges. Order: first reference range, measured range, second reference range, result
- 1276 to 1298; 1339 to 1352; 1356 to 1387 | 0.35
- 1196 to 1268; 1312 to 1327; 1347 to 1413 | 1.94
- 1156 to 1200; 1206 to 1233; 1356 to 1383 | -1.70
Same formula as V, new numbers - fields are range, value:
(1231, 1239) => 195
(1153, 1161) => 217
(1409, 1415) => 171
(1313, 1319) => 159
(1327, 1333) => 161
